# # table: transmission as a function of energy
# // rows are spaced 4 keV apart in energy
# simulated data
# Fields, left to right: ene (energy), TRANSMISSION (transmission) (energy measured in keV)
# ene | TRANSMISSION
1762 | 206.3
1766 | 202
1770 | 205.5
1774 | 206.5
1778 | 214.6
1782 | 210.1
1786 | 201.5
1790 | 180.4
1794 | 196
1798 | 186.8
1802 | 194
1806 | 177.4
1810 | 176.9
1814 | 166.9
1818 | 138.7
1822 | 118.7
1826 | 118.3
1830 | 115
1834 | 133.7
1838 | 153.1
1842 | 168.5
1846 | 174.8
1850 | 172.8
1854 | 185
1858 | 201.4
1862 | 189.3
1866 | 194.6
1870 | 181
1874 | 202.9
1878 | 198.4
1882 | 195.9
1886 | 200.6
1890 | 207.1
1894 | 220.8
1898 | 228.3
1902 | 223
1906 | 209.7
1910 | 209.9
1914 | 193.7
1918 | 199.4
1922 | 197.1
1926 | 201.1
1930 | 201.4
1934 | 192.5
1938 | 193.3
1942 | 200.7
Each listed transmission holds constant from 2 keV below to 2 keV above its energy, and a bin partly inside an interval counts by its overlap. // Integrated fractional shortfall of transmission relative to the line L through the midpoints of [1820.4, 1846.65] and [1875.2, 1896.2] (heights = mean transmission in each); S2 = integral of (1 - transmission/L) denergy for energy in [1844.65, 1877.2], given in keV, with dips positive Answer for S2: -2.9 keV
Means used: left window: 139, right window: 205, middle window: 188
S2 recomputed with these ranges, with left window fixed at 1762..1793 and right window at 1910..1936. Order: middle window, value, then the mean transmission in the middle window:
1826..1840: 4.8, 132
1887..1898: -0.9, 215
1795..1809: 1.1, 186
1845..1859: 1.2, 183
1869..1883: 0.3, 195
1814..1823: 2.8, 138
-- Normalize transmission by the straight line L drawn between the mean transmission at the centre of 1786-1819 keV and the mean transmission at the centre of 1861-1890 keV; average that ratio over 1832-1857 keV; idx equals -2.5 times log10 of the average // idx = 0.14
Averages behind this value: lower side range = 180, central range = 166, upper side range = 196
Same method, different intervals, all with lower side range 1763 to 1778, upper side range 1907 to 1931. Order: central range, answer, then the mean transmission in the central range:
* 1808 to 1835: 0.422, 138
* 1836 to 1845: 0.246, 162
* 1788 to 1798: 0.096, 188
